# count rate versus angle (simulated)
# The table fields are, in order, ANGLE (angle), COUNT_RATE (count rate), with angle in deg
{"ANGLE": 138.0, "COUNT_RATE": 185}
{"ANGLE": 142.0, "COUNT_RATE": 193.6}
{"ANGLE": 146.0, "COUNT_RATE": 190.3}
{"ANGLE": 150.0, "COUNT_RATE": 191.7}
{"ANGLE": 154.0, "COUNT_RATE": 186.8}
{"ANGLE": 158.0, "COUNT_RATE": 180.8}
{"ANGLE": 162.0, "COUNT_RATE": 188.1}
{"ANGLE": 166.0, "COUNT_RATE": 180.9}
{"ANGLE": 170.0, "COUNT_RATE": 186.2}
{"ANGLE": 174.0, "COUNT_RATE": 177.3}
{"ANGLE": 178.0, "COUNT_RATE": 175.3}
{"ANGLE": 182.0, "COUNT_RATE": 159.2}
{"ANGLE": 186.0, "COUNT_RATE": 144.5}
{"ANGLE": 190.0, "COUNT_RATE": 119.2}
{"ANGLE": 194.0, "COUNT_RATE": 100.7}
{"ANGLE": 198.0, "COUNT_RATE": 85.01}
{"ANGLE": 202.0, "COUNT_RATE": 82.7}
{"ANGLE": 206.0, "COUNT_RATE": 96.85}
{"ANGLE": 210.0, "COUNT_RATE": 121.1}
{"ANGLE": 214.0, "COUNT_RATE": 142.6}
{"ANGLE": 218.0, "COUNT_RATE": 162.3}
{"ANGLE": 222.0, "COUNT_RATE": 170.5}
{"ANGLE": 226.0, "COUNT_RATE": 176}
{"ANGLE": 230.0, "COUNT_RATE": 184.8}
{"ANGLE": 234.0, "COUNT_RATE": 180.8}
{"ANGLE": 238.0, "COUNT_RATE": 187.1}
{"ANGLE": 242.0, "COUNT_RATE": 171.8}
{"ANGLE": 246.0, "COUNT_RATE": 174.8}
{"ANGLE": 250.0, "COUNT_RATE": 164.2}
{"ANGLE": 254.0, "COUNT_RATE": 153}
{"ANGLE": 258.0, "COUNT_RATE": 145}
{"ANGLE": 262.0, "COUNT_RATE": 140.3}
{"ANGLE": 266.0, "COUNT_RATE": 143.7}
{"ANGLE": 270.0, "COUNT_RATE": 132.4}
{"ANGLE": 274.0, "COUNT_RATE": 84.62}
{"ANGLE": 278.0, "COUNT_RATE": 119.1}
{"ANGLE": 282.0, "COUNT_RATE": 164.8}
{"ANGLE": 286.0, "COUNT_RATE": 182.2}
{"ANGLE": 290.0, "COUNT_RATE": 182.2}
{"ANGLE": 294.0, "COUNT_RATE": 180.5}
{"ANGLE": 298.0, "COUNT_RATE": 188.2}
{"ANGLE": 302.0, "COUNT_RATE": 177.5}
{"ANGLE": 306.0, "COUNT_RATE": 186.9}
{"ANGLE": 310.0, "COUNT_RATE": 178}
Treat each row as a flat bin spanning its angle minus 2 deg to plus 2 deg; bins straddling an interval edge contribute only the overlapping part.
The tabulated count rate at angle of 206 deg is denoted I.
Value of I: 96.85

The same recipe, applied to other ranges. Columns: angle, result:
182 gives 159.2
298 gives 188.2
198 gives 85.01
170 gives 186.2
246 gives 174.8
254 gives 153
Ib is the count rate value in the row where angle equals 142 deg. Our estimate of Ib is 193.6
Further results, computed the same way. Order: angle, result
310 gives 178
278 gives 119.1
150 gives 191.7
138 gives 185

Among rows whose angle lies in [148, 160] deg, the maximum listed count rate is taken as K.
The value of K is 191.7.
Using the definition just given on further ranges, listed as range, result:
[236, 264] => 187.1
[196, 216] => 142.6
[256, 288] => 182.2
